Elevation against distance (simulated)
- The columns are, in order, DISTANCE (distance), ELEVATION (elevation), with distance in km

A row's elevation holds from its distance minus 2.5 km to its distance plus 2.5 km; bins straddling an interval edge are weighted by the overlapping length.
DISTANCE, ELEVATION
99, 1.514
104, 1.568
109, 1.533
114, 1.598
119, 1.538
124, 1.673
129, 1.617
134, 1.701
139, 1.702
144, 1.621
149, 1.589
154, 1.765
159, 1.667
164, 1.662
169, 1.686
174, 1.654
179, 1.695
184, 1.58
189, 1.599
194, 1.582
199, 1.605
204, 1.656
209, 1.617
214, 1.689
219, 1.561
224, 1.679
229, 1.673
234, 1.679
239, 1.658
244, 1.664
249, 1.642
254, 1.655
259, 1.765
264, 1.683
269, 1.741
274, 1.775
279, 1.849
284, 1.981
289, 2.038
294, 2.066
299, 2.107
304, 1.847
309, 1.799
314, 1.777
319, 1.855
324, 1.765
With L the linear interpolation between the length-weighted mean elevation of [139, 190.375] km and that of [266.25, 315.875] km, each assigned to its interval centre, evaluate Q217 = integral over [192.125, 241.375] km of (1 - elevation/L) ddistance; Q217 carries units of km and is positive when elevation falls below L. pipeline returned 3.22 km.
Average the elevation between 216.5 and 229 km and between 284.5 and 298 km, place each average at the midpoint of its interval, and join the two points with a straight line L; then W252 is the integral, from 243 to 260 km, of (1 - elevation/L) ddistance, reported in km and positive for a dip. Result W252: 1.2 km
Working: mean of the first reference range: 1.63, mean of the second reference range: 2.05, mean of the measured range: 1.68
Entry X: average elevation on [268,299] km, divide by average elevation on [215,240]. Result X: 1.17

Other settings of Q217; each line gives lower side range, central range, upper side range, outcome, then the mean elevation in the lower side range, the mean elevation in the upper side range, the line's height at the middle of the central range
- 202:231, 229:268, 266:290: 1.7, 1.65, 1.86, 1.76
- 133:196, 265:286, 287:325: 0.4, 1.65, 1.91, 1.86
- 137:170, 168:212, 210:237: 0.8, 1.67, 1.65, 1.66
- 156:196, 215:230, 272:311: 1.0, 1.64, 1.94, 1.76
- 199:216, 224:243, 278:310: 0.8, 1.65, 1.97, 1.74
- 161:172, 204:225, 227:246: 0.4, 1.67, 1.67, 1.67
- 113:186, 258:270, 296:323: 0.6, 1.65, 1.87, 1.81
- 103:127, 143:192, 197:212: -1.3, 1.58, 1.63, 1.61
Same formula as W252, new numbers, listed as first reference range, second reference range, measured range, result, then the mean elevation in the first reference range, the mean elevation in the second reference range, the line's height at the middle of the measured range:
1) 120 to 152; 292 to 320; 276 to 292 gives -0.7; 1.65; 1.91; 1.87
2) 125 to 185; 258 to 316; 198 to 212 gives 0.9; 1.66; 1.87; 1.74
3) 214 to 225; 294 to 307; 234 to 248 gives 0.5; 1.63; 1.99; 1.72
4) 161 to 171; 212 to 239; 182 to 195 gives 0.6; 1.67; 1.66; 1.67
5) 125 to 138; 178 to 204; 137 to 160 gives -0.3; 1.67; 1.61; 1.65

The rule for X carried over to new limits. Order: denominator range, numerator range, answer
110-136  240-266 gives 1.04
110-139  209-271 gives 1.03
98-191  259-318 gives 1.15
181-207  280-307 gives 1.24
